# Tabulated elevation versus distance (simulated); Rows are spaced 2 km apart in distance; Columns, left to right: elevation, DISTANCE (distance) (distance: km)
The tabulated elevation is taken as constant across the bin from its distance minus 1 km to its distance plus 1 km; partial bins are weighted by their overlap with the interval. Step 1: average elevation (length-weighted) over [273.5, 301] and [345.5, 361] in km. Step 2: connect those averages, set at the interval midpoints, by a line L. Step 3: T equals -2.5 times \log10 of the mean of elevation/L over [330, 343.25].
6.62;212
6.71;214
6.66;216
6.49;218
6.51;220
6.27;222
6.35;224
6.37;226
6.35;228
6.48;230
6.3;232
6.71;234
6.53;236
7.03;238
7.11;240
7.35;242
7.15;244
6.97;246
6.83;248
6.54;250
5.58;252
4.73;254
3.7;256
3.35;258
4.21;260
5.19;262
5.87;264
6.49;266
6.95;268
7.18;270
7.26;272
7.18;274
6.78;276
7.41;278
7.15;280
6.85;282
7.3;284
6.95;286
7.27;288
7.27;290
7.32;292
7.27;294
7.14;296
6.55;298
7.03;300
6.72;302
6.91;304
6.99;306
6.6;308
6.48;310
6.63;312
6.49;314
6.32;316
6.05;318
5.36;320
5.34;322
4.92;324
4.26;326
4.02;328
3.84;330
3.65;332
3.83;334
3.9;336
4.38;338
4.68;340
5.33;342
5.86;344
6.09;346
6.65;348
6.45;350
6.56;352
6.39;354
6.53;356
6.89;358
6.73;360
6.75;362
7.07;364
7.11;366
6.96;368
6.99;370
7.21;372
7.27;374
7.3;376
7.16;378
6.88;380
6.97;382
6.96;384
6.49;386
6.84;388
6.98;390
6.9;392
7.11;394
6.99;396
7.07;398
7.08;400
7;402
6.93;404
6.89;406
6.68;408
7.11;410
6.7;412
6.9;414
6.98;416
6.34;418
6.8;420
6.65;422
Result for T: 0.48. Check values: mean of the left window 7.1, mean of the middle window 4.29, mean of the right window 6.55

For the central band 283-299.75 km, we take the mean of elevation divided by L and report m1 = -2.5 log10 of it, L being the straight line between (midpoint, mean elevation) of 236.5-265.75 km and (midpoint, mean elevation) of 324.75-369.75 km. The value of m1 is -0.229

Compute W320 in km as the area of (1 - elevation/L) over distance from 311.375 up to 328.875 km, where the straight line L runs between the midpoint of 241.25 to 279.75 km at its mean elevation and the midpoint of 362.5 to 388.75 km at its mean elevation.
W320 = 3.0 km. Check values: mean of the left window 6.15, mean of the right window 7.01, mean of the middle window 5.47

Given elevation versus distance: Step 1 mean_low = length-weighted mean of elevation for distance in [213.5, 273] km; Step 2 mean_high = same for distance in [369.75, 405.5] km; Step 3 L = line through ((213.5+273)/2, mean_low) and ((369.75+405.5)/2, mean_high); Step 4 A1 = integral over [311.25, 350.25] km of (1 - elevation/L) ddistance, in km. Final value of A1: 8.9 km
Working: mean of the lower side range 6.24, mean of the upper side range 7.01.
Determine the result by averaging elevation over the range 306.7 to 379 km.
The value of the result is 5.95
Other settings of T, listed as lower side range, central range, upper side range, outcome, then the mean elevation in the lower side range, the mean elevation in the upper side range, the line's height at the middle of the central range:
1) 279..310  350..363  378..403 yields 0.05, 7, 6.95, 6.97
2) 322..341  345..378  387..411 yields -0.25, 4.23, 6.96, 5.44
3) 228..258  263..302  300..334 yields -0.18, 6.26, 5.65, 5.93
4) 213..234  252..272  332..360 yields 0.15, 6.46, 5.62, 6.2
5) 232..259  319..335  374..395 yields 0.44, 6.13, 6.97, 6.62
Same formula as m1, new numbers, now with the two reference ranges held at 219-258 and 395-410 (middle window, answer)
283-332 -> 0.05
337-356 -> 0.15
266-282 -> -0.10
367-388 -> -0.02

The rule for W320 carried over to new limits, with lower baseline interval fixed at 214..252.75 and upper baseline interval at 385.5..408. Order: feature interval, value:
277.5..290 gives -0.8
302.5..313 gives 0.1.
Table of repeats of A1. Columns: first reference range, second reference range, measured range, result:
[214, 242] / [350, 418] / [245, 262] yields 3.6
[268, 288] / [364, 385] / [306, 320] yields 1.4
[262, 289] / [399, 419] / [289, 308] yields -0.3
